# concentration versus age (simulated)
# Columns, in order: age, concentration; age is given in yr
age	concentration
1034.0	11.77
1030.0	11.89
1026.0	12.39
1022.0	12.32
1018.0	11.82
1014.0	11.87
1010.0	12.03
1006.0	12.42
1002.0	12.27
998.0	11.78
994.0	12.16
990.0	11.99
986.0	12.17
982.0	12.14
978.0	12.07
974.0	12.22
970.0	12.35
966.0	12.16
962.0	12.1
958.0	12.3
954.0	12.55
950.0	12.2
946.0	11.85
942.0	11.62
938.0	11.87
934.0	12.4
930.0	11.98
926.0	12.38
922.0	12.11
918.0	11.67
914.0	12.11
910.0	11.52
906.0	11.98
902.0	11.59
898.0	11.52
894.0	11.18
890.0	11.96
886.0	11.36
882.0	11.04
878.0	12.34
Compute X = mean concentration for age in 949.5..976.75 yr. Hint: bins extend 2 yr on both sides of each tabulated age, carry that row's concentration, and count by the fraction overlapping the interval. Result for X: 12.3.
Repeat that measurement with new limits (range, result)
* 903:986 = 12.1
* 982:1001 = 12.1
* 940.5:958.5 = 12.1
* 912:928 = 12.1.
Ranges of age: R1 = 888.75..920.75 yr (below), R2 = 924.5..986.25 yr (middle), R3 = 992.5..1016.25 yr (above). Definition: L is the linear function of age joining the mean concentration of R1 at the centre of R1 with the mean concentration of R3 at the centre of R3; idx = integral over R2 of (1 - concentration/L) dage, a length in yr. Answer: -1.3 yr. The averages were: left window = 11.7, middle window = 12.1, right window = 12.1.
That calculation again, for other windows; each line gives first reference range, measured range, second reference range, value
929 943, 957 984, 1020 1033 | -0.29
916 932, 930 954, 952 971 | 0.24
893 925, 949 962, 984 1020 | -0.46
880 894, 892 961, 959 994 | -1.12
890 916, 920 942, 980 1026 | -0.57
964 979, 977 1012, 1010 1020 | -0.23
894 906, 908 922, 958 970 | -0.12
